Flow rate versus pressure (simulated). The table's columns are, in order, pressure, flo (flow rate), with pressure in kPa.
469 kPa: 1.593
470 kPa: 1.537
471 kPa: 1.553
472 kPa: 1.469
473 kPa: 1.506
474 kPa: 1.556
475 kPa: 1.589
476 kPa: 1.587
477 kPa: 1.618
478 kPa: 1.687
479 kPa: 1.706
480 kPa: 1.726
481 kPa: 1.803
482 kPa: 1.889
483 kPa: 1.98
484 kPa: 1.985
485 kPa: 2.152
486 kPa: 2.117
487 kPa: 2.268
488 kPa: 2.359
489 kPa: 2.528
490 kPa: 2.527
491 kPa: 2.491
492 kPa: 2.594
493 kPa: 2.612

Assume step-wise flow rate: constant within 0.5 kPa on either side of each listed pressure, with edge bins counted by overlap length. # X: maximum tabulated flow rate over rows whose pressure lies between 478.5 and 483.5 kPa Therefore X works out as 1.98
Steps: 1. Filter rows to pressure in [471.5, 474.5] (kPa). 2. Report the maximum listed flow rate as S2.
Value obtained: 1.556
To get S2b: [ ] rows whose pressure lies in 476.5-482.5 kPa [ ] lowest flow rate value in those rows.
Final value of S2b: 1.618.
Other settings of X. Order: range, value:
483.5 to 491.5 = 2.528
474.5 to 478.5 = 1.687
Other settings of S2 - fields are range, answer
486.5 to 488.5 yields 2.359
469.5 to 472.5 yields 1.553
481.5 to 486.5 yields 2.152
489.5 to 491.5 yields 2.527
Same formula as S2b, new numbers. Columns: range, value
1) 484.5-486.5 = 2.117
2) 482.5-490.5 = 1.98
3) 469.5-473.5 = 1.469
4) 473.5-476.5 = 1.556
